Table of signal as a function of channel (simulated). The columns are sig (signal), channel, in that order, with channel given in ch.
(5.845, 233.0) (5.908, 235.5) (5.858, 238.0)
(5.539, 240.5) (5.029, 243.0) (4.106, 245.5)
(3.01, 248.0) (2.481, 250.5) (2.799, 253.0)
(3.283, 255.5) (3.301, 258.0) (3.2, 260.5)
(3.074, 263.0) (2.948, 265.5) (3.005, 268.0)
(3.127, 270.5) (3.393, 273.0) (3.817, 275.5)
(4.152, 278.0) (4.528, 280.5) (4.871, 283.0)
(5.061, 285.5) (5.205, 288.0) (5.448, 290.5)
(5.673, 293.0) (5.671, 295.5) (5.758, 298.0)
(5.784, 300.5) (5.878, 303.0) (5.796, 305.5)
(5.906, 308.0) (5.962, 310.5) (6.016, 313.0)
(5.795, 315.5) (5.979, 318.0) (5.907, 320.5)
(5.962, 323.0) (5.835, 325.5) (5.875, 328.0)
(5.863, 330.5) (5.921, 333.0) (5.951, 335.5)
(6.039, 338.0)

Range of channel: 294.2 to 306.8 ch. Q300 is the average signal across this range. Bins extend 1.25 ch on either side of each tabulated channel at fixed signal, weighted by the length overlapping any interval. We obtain 5.78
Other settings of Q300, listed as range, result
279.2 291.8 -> 5.02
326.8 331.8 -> 5.87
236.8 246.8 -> 5.12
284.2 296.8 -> 5.41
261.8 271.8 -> 3.04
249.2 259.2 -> 2.96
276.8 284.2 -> 4.52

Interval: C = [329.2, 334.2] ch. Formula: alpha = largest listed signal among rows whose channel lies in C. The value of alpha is 5.921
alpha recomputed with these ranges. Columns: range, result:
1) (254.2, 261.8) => 3.301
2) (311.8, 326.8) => 6.016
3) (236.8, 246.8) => 5.858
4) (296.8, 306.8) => 5.878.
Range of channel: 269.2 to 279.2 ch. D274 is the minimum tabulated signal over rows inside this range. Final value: 3.127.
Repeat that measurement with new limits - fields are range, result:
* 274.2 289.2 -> 3.817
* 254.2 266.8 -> 2.948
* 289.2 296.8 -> 5.448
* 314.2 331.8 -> 5.795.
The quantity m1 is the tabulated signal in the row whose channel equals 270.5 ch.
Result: 3.127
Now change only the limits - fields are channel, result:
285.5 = 5.061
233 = 5.845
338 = 6.039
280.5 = 4.528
